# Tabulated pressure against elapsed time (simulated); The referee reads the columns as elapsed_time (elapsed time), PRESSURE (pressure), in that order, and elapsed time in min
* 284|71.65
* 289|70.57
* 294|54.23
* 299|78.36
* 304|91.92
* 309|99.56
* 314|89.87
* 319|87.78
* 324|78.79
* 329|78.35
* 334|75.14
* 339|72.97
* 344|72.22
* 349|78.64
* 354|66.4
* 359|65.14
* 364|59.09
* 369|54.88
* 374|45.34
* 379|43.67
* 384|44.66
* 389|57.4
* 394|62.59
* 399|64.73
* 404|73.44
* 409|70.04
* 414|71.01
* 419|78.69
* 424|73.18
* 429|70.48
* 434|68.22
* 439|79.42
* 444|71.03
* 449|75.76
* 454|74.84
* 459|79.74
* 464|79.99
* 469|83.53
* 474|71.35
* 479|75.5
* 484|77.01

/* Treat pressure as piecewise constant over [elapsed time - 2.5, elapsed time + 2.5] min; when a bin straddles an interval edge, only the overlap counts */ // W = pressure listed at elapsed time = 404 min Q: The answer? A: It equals 73.44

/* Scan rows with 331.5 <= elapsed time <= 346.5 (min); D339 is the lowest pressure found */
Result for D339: 72.22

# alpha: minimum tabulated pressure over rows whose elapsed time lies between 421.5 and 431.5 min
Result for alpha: 70.48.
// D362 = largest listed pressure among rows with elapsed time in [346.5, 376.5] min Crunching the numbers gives 78.64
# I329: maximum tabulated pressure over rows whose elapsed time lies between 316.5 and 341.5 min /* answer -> 87.78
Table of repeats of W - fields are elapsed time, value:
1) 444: 71.03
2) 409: 70.04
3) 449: 75.76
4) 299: 78.36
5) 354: 66.4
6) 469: 83.53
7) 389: 57.4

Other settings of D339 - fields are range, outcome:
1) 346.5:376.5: 45.34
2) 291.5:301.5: 54.23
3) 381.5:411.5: 44.66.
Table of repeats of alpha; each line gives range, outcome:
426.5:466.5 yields 68.22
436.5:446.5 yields 71.03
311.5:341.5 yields 72.97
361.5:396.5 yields 43.67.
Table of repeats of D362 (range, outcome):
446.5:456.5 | 75.76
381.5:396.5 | 62.59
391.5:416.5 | 73.44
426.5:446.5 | 79.42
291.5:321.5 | 99.56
